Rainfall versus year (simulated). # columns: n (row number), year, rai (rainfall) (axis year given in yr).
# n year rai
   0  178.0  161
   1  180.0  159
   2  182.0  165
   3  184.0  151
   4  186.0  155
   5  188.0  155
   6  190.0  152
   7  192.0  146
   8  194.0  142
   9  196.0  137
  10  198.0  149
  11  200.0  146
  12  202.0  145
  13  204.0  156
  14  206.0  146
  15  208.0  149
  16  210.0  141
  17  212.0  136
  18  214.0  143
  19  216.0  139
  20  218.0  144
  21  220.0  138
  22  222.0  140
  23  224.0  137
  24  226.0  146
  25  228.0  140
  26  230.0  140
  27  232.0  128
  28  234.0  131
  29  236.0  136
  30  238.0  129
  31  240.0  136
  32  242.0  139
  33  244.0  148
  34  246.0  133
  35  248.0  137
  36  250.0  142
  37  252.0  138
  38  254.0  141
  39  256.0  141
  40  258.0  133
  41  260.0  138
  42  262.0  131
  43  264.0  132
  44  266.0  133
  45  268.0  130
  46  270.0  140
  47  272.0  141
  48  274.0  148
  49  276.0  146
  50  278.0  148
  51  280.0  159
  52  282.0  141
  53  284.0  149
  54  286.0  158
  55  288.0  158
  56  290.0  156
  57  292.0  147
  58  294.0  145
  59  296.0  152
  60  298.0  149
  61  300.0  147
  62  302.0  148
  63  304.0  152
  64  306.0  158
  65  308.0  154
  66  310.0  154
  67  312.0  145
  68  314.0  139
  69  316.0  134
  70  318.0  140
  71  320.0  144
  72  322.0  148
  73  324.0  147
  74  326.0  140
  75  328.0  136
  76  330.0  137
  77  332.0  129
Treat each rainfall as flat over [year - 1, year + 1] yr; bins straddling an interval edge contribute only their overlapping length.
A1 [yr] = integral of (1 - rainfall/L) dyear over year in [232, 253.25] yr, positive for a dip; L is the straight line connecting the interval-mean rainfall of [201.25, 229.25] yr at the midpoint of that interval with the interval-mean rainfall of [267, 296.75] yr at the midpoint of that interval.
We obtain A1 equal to 1.2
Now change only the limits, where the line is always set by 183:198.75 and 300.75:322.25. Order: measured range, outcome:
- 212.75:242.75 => 2.1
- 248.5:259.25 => 0.6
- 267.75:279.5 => 0.3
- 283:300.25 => -0.5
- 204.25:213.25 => 0.2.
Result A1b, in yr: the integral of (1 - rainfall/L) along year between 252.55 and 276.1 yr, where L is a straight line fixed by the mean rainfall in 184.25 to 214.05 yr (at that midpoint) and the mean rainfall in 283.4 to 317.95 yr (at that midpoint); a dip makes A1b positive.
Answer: 1.7 yr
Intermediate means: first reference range 147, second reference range 149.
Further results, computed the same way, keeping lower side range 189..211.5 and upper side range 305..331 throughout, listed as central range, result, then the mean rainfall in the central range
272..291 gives -0.8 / 151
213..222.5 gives 0.3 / 141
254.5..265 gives 0.7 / 135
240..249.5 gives 0.4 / 139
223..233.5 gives 0.6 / 138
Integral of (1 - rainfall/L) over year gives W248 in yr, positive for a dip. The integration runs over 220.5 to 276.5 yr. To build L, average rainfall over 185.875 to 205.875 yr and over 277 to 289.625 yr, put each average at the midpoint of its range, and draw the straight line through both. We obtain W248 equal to 4.8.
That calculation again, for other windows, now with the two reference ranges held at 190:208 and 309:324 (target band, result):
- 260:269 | 0.8 yr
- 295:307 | -0.6 yr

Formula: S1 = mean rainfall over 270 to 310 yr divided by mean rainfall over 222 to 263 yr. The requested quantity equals 1.09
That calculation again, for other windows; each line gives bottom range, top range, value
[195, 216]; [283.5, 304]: 1.04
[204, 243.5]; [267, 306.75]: 1.07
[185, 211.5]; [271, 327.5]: 1.00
